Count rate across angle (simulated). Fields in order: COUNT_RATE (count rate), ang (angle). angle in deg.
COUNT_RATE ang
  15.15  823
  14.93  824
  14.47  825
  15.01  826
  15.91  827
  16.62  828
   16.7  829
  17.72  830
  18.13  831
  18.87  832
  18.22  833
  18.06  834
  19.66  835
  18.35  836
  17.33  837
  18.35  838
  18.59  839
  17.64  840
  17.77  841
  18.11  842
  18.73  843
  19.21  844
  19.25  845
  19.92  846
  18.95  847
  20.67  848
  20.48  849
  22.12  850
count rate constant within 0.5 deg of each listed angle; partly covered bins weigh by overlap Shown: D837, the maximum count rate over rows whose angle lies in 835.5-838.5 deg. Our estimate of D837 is 18.35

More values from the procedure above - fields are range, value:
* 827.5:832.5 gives 18.87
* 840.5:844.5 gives 19.21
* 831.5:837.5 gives 19.66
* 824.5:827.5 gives 15.91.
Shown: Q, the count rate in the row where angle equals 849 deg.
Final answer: 20.48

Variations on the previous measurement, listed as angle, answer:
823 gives 15.15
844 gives 19.21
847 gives 18.95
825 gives 14.47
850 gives 22.12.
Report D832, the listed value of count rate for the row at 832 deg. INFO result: 18.87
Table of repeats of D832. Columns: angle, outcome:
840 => 17.64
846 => 19.92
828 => 16.62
